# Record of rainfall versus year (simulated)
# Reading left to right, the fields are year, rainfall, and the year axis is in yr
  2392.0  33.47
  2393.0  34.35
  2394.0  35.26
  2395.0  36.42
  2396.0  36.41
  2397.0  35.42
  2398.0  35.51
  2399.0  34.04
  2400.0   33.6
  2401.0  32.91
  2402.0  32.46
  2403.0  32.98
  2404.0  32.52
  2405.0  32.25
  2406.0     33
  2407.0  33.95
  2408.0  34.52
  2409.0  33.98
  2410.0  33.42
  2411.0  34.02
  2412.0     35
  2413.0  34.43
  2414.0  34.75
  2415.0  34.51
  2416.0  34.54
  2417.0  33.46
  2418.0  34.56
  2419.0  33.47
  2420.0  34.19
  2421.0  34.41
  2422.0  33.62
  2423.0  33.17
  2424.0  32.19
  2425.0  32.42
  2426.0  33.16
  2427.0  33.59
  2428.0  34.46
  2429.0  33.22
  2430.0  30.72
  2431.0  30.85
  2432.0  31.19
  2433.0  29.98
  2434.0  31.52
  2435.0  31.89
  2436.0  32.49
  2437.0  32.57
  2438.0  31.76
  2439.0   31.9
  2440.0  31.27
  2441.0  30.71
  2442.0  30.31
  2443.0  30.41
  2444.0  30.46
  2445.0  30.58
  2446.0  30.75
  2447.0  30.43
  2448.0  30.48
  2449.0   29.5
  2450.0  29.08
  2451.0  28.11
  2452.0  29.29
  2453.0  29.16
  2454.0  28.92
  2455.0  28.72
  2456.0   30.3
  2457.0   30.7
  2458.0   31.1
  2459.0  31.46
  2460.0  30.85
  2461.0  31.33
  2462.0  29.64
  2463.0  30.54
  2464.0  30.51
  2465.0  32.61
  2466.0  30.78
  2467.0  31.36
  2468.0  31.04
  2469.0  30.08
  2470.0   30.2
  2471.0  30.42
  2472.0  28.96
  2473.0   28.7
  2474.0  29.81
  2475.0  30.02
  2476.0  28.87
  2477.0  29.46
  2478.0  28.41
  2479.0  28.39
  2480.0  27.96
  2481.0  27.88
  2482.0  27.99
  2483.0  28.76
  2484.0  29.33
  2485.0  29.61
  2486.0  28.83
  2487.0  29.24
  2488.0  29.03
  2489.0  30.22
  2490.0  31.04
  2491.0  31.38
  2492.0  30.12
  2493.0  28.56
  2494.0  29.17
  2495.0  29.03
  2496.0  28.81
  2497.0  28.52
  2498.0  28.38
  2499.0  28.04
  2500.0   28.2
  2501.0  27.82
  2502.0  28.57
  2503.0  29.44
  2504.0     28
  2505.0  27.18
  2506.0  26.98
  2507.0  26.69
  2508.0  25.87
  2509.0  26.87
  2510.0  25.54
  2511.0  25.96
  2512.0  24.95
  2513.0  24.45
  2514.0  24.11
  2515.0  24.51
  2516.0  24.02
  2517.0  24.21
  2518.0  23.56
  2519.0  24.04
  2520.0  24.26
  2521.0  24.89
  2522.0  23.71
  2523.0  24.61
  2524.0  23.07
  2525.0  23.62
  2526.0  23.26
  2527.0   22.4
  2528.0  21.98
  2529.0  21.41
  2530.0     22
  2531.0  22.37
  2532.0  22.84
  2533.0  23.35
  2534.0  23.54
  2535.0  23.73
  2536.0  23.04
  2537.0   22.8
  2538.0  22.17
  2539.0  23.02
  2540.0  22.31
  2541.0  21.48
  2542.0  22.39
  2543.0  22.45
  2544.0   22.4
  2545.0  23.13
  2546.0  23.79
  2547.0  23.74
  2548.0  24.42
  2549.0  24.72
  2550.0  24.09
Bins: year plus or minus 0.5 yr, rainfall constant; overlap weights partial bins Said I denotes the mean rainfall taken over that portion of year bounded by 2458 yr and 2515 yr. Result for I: 28.8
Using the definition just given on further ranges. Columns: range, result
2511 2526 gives 24.2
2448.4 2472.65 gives 30.2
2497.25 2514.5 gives 26.9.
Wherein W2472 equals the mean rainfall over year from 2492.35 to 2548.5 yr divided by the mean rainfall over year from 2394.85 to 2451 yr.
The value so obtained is 0.76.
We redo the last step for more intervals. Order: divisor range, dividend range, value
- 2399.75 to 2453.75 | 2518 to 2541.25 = 0.71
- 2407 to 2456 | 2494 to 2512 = 0.86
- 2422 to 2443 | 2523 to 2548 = 0.71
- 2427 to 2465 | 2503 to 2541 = 0.78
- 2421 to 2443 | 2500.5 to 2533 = 0.77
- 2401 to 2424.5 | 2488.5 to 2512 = 0.84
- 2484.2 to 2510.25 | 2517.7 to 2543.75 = 0.81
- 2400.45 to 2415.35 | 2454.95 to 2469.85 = 0.92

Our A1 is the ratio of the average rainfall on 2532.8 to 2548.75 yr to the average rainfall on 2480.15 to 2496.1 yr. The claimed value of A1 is 0.8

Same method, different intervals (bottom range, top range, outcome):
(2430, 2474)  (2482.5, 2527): 0.88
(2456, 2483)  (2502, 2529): 0.83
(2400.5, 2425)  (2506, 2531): 0.72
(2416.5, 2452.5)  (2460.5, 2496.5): 0.94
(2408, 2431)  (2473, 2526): 0.81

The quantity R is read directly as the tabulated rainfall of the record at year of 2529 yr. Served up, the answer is 21.41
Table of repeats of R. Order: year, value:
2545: 23.13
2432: 31.19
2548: 24.42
